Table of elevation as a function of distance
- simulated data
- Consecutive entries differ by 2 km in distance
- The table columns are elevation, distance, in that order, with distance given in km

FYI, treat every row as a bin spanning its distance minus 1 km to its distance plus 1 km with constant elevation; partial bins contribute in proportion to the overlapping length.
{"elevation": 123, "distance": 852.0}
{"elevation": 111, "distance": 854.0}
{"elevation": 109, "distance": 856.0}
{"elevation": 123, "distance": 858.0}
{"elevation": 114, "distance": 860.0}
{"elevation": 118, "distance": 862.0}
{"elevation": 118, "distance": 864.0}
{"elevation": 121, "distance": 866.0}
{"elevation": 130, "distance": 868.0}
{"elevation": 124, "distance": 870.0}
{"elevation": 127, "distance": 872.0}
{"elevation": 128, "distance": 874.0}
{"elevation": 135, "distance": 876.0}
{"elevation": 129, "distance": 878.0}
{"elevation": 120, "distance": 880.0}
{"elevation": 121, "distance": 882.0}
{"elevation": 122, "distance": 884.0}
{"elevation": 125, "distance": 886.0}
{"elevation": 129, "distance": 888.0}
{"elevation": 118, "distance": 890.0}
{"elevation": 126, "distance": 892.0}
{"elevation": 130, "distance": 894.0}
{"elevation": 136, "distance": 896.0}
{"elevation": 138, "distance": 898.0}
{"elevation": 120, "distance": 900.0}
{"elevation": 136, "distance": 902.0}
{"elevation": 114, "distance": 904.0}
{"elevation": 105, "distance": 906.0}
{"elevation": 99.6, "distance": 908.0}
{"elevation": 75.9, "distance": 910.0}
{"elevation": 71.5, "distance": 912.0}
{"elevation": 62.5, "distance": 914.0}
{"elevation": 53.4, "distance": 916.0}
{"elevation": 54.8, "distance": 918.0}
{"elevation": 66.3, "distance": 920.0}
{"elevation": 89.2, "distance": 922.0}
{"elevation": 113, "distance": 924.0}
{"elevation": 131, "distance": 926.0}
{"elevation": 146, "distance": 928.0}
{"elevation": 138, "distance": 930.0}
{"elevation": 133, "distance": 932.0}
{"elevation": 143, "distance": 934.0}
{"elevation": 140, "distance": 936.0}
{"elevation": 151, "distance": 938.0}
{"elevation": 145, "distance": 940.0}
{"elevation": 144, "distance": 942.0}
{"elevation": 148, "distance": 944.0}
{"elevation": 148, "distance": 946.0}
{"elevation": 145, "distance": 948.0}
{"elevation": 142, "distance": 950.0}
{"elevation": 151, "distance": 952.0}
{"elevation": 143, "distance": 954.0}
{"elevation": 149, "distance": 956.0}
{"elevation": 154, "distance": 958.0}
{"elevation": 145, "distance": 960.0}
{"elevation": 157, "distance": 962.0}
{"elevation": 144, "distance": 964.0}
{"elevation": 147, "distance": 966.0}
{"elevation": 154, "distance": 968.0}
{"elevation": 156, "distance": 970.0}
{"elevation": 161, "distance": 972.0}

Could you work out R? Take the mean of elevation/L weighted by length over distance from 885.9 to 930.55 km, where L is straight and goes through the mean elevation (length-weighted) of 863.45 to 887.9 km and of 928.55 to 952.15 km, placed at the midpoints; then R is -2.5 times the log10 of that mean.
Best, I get 0.245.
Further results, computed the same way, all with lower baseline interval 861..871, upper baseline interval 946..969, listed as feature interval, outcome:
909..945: 0.251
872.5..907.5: 0.033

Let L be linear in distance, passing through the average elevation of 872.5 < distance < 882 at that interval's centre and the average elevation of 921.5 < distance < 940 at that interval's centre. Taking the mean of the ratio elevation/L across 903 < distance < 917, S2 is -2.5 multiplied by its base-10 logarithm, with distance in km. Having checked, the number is 0.49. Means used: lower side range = 127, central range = 83.1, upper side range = 133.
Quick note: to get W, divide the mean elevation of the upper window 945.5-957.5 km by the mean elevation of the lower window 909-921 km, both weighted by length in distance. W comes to 2.29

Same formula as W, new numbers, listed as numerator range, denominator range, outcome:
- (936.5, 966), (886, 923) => 1.44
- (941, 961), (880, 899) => 1.16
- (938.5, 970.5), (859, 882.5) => 1.20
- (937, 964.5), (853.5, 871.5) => 1.24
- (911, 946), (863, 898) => 0.91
